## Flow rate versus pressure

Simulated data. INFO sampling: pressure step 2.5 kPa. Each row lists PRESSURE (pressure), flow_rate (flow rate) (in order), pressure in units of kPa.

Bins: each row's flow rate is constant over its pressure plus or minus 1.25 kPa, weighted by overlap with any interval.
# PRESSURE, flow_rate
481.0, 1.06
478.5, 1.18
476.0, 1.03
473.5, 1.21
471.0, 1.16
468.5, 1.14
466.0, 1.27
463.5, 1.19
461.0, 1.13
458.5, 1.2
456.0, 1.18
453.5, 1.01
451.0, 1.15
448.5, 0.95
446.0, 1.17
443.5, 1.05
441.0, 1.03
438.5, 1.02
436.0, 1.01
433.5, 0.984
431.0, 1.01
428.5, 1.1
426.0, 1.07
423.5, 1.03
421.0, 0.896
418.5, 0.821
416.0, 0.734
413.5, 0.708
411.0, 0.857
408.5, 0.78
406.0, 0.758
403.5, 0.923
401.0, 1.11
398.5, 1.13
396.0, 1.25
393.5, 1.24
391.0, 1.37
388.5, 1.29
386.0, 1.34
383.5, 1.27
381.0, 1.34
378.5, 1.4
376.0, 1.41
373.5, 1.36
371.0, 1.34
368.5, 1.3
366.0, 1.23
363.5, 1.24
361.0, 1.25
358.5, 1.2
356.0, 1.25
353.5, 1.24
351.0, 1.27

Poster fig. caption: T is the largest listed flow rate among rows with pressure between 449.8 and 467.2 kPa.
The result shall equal 1.27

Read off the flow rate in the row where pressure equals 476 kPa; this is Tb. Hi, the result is 1.03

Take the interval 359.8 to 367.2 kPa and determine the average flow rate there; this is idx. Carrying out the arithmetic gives 1.24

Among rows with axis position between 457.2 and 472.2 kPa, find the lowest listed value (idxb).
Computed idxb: 1.13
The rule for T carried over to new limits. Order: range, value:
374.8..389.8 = 1.41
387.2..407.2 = 1.37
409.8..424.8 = 1.03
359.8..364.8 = 1.25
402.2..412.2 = 0.923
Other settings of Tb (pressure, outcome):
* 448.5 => 0.95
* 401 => 1.11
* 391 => 1.37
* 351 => 1.27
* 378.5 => 1.4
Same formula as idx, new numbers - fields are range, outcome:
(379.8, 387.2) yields 1.32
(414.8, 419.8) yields 0.779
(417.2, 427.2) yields 0.953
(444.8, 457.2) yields 1.09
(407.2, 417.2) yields 0.77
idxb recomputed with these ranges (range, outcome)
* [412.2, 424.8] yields 0.708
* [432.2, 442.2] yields 0.984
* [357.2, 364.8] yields 1.2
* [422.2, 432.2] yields 1.01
